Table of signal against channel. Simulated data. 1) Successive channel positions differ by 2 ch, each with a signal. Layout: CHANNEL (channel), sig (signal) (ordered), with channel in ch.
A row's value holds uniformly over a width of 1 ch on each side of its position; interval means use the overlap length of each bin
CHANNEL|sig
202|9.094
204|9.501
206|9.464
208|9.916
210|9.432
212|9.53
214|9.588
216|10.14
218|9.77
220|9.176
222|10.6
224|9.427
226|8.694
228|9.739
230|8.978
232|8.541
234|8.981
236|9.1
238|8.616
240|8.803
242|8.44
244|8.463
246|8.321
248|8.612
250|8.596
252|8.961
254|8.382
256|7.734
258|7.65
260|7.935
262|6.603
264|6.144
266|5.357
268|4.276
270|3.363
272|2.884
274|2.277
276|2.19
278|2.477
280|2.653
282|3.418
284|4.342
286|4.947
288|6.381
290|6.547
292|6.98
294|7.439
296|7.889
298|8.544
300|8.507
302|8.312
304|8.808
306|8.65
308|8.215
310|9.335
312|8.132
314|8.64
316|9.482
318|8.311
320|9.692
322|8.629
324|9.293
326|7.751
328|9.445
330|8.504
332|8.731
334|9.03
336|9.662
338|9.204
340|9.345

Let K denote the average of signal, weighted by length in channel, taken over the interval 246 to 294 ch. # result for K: 5.69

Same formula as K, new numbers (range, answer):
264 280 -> 3.4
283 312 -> 7.51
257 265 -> 7.08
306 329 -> 8.8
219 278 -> 7.39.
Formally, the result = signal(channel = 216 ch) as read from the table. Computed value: 10.14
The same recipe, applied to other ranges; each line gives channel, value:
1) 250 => 8.596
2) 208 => 9.916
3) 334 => 9.03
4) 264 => 6.144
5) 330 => 8.504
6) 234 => 8.981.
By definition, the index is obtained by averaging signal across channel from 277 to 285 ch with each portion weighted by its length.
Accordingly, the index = 3.22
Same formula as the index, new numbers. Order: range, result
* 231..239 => 8.81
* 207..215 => 9.62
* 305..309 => 8.43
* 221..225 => 10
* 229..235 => 8.83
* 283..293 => 5.84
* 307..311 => 8.78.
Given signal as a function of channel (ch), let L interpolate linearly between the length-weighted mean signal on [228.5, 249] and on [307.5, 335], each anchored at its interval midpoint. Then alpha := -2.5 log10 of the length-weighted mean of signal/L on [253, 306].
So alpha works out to 0.43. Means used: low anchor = 8.71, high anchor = 8.81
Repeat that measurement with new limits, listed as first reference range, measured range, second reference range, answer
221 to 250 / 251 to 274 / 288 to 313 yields 0.368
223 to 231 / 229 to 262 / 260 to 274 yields -0.193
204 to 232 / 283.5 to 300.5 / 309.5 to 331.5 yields 0.296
